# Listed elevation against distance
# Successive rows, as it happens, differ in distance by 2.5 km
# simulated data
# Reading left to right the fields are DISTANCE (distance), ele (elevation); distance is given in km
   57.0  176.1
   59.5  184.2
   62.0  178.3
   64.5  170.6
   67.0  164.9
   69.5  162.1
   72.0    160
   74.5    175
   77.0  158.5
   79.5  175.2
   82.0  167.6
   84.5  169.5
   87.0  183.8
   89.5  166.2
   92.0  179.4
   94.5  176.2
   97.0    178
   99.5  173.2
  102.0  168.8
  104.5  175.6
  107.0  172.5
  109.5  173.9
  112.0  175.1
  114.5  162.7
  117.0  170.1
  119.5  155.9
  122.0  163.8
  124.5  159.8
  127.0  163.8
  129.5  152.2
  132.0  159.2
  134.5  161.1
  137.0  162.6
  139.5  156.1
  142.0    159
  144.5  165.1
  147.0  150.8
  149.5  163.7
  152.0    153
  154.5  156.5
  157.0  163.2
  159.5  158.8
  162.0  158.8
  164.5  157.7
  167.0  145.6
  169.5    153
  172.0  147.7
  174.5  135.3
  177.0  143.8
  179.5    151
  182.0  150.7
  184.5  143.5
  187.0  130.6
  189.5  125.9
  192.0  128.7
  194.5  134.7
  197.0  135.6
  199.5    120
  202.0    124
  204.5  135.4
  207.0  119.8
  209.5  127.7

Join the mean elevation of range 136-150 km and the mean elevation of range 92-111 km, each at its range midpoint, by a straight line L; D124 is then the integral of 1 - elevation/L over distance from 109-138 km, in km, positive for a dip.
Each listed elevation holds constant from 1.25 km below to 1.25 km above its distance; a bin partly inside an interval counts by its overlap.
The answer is 0.6 km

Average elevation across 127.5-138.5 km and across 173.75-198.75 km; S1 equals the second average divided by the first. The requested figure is 0.87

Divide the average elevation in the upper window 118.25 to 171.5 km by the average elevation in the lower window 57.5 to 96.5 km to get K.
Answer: 0.92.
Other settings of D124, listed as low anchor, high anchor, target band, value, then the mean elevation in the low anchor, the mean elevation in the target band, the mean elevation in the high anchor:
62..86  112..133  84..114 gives -1.7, 168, 174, 162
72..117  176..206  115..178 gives -2.0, 172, 157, 135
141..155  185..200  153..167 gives -0.7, 158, 158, 130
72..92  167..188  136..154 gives -0.6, 171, 158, 145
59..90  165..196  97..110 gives -0.9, 170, 173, 141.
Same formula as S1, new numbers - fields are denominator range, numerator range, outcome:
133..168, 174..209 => 0.85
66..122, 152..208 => 0.84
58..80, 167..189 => 0.85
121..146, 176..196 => 0.86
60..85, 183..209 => 0.77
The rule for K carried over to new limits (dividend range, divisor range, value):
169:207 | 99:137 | 0.82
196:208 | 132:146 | 0.79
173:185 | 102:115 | 0.84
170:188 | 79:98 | 0.82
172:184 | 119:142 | 0.91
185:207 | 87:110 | 0.74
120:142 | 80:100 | 0.92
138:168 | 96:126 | 0.93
